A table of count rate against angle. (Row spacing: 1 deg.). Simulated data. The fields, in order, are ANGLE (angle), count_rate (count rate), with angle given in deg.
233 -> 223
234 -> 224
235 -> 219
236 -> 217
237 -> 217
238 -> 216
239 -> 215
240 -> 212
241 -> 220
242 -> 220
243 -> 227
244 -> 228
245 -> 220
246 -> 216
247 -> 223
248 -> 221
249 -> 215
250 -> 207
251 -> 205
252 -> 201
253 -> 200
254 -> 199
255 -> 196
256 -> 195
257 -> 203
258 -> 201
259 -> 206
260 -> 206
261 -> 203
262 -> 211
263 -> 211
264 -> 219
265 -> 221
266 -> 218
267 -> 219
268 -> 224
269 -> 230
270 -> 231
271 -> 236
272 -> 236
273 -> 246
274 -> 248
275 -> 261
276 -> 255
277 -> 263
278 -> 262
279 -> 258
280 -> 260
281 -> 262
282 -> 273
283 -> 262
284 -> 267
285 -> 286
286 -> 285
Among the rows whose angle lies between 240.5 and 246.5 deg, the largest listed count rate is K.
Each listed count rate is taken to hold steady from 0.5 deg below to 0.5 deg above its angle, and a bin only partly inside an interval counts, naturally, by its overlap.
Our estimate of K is 228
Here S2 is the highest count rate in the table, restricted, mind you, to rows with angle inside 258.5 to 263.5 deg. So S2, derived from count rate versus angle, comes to 211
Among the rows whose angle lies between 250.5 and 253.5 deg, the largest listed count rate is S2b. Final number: 205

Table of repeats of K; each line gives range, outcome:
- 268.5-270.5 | 231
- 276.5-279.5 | 263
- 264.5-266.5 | 221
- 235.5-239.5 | 217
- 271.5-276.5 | 261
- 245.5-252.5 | 223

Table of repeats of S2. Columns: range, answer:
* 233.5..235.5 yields 224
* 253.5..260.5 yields 206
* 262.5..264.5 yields 219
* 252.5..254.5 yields 200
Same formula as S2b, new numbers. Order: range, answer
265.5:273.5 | 246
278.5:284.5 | 273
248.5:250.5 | 215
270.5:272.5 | 236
